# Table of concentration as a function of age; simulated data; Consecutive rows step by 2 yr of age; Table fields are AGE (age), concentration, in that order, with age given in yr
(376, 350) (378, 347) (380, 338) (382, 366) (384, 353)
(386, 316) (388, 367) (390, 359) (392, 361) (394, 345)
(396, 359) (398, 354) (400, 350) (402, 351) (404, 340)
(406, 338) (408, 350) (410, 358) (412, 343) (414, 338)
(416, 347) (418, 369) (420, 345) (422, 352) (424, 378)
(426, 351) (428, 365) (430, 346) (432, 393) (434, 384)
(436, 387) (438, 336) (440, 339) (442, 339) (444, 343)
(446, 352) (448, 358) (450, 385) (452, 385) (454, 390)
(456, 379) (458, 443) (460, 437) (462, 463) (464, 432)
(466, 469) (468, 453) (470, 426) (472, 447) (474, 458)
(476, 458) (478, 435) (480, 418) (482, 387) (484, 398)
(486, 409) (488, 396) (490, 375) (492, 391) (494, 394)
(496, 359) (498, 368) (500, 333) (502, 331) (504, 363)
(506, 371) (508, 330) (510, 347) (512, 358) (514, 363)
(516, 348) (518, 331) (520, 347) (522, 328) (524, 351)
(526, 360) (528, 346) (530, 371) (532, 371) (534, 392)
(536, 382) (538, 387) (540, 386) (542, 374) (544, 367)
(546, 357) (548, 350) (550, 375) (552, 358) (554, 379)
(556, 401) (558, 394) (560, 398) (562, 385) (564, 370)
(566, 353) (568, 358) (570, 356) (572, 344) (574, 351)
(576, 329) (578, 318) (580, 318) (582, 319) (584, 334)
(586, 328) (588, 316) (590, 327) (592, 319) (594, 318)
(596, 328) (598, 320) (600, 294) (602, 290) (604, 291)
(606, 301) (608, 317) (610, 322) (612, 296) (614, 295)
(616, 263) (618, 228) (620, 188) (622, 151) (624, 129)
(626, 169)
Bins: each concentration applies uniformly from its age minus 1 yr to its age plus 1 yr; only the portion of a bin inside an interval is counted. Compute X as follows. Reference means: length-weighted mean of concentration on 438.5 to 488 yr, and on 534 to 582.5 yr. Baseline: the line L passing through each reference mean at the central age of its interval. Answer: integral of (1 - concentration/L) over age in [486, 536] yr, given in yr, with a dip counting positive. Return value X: 3.2 yr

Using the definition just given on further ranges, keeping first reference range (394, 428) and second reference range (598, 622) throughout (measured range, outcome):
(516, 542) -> -4.70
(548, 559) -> -2.98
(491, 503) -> -1.63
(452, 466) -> -3.82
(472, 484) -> -3.80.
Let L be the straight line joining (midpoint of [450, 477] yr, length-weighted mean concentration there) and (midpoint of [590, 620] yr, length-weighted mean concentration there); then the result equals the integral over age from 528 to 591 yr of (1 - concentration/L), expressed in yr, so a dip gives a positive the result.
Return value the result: -3.6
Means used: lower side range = 432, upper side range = 296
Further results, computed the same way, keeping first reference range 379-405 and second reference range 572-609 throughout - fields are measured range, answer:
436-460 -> -2.1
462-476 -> -4.6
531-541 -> -1.7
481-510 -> -3.2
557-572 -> -2.3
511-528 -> -0.9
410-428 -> -0.4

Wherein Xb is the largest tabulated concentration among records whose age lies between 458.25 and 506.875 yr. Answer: 469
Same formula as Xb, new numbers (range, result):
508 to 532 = 371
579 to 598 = 334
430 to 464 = 463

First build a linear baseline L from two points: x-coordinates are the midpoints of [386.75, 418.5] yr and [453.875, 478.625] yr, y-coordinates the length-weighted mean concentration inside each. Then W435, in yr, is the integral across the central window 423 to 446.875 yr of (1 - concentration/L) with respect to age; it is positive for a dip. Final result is 2.2 yr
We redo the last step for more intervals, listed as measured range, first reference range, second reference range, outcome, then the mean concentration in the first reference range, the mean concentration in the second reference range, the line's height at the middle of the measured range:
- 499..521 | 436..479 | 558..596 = 1.76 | 406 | 342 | 378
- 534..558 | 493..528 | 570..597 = -2.51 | 352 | 328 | 340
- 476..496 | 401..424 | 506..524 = -3.13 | 350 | 346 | 347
